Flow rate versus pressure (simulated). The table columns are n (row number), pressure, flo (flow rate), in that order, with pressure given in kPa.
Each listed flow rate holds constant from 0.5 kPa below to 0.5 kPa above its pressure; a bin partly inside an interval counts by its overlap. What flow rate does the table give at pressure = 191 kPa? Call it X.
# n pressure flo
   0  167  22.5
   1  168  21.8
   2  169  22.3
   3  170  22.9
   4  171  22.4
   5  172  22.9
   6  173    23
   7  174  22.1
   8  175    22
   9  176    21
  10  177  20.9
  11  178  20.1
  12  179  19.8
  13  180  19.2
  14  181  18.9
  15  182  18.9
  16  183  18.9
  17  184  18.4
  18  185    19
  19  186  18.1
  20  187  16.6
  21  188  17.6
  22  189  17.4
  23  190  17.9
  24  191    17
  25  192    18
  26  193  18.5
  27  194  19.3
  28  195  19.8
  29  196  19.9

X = 17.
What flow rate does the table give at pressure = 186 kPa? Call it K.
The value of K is 18.1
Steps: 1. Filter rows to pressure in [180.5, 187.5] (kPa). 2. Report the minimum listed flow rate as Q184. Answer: 16.6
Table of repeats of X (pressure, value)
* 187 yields 16.6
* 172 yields 22.9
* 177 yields 20.9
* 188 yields 17.6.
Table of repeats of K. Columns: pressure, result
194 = 19.3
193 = 18.5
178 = 20.1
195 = 19.8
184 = 18.4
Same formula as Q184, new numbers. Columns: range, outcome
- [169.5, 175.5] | 22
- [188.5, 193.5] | 17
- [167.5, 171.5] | 21.8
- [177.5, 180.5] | 19.2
